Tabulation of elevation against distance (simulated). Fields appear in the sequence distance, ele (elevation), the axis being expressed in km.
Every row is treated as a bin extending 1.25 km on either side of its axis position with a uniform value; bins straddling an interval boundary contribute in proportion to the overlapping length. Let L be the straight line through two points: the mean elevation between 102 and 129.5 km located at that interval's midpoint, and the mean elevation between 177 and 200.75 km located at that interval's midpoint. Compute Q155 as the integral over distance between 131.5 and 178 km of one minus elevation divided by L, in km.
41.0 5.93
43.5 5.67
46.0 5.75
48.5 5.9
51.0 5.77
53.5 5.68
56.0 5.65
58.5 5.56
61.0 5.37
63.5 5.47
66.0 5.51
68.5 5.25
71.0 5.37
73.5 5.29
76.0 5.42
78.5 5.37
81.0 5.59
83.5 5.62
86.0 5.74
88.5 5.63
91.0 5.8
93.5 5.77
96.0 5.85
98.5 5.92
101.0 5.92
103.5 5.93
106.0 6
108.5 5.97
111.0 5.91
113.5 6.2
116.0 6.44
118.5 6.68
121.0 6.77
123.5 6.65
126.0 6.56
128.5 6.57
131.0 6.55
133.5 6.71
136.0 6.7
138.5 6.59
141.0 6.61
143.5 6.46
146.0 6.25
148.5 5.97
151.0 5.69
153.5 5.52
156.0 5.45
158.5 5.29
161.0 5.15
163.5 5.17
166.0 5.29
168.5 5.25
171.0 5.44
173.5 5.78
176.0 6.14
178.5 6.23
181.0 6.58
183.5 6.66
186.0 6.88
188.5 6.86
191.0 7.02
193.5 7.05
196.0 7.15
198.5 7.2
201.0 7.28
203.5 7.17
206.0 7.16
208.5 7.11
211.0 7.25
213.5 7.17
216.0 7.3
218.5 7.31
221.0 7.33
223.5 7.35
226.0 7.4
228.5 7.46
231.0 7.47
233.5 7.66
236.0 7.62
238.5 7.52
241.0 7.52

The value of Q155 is 5.1 km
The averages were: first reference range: 6.33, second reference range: 6.86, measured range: 5.88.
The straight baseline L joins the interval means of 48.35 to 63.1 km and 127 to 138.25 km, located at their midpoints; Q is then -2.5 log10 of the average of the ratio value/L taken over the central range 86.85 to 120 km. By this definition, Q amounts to 0.04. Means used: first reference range 5.63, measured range 6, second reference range 6.63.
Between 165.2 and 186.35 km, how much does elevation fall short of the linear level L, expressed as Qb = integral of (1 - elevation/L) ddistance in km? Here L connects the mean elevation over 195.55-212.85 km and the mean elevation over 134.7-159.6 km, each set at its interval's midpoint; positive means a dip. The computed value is 2.0 km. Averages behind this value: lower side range 6.06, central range 6.01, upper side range 7.19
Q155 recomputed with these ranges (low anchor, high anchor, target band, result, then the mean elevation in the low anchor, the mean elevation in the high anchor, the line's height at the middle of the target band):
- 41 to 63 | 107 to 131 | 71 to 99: 2.0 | 5.68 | 6.42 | 6.04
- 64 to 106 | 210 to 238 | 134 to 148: -0.4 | 5.63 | 7.4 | 6.34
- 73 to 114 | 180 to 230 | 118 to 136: -1.4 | 5.76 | 7.14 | 6.18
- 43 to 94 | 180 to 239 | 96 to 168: 2.3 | 5.58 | 7.21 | 6.31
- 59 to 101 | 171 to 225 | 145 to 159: 1.5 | 5.57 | 6.92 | 6.39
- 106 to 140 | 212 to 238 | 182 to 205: 0.3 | 6.47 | 7.41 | 7.12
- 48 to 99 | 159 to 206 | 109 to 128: -1.7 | 5.59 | 6.35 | 5.9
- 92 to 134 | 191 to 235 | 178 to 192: 0.5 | 6.25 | 7.28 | 6.99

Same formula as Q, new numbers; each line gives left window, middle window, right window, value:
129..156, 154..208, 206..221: 0.09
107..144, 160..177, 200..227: 0.25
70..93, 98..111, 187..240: -0.02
